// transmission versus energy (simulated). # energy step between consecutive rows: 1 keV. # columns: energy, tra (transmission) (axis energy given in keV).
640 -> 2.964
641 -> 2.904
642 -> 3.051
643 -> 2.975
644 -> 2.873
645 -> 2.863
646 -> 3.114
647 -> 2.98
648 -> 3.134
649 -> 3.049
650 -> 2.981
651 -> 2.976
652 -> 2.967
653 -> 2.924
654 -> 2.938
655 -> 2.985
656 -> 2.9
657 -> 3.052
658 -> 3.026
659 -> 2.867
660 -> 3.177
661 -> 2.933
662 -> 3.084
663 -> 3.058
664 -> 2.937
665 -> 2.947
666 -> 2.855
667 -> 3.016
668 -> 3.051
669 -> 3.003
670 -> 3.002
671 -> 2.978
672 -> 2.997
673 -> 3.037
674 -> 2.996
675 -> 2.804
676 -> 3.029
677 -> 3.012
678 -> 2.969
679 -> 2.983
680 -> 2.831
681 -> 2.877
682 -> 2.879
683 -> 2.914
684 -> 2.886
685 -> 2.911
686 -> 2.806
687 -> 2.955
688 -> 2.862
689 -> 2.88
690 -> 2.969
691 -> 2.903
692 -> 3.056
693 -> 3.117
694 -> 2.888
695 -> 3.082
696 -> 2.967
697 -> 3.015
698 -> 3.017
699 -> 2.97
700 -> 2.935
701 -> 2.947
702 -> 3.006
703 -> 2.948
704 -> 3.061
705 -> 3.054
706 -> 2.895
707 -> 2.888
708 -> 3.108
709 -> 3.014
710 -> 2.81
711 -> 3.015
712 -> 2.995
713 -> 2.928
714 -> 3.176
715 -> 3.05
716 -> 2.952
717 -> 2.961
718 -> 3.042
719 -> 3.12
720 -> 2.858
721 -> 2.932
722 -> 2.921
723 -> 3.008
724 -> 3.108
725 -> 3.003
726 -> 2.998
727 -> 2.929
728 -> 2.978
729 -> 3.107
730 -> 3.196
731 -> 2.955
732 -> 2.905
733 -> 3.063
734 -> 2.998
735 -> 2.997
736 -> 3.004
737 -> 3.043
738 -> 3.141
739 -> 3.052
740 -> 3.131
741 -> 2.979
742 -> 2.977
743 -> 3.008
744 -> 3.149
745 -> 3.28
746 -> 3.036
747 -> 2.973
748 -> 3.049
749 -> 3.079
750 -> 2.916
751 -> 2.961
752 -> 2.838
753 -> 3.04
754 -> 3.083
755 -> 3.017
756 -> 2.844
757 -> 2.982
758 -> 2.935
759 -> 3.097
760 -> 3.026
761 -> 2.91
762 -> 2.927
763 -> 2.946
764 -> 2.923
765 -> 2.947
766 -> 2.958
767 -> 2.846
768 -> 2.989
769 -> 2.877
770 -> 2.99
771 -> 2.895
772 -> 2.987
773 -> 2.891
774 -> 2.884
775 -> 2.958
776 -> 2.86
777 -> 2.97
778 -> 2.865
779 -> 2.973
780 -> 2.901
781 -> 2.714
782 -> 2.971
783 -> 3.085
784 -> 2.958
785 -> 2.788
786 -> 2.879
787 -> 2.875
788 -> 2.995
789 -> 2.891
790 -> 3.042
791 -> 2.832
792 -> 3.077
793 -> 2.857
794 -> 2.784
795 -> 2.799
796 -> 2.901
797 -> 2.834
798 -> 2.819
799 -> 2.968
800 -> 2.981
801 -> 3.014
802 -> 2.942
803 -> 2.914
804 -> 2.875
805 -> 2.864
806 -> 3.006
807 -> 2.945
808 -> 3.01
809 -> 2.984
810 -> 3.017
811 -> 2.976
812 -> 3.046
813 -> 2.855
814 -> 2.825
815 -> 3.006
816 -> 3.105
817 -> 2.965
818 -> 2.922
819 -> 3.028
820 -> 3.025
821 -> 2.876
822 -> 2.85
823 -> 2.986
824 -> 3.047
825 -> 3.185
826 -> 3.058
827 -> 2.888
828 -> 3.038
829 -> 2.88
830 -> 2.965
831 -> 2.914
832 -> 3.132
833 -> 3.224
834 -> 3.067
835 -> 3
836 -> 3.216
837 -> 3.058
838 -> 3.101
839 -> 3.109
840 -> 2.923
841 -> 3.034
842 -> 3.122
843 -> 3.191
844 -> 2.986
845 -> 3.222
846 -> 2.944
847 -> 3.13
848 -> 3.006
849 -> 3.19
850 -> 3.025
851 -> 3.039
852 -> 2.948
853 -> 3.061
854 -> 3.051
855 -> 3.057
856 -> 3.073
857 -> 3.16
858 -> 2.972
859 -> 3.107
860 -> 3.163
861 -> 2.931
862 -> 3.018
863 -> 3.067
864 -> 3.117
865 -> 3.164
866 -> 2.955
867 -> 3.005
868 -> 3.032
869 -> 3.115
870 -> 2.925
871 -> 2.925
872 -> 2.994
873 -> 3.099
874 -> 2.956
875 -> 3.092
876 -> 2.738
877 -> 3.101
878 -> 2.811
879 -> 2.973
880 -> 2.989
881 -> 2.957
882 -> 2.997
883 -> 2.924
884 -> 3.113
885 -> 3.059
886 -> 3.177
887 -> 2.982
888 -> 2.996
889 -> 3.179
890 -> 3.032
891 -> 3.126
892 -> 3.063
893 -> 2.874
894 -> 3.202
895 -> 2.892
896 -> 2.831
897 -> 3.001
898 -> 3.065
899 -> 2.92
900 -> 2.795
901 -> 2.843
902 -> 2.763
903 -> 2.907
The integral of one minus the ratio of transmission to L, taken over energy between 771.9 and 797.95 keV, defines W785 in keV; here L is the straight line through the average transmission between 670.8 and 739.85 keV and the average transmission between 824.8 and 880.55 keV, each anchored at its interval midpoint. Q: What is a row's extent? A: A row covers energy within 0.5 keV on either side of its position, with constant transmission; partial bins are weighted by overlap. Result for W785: 0.9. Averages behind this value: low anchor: 2.98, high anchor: 3.04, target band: 2.9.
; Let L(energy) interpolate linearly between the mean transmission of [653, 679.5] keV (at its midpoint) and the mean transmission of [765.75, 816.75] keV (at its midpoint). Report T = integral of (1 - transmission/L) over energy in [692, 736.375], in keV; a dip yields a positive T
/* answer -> -0.5 keV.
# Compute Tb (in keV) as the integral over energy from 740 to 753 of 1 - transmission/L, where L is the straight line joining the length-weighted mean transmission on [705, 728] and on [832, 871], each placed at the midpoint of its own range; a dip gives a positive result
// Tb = -0.09 keV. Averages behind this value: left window 2.99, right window 3.07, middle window 3.03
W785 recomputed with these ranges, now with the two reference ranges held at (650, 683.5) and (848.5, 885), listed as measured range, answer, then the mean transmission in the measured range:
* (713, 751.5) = -0.49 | 3.03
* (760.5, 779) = 0.45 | 2.92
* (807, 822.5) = 0.23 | 2.97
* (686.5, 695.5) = 0.03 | 2.97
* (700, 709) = -0.02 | 2.99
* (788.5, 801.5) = 0.42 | 2.91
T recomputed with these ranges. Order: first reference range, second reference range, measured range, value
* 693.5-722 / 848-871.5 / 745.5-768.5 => 0.3 keV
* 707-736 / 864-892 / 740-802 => 1.2 keV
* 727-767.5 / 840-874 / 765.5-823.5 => 1.8 keV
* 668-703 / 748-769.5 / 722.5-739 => -0.4 keV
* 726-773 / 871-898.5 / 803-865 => -0.5 keV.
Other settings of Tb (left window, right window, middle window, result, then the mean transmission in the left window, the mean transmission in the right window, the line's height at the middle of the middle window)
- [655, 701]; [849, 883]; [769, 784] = 0.3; 2.97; 3.02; 2.99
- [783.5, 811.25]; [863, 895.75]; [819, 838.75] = -0.5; 2.92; 3.02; 2.96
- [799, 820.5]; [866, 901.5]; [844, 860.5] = -0.5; 2.97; 2.99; 2.98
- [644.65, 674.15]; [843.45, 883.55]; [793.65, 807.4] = 0.5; 2.99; 3.03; 3.02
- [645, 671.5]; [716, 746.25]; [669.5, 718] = 0.7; 2.99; 3.03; 3.01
